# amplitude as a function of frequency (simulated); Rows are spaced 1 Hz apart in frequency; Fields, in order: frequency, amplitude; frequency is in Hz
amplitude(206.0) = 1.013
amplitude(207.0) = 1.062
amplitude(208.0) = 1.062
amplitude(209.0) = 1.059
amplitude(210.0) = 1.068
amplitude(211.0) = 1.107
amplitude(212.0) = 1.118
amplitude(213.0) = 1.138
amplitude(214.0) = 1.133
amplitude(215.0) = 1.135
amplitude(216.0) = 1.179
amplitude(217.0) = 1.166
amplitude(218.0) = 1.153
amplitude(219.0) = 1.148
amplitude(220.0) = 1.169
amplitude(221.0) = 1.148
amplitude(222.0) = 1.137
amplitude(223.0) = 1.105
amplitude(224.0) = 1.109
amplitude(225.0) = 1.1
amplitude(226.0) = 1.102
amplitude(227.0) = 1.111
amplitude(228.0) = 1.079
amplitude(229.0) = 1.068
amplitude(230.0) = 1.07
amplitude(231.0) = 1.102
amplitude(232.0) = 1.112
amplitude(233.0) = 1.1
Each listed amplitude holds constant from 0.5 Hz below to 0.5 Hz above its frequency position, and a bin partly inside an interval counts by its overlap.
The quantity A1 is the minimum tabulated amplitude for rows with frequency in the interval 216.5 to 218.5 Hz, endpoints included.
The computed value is 1.153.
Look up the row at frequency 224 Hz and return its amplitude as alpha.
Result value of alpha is 1.109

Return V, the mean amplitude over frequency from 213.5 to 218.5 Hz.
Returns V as 1.15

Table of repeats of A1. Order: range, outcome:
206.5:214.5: 1.059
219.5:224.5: 1.105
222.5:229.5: 1.068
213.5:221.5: 1.133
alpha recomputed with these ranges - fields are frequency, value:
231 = 1.102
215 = 1.135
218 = 1.153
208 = 1.062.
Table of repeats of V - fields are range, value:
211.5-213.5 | 1.13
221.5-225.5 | 1.11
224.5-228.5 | 1.1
